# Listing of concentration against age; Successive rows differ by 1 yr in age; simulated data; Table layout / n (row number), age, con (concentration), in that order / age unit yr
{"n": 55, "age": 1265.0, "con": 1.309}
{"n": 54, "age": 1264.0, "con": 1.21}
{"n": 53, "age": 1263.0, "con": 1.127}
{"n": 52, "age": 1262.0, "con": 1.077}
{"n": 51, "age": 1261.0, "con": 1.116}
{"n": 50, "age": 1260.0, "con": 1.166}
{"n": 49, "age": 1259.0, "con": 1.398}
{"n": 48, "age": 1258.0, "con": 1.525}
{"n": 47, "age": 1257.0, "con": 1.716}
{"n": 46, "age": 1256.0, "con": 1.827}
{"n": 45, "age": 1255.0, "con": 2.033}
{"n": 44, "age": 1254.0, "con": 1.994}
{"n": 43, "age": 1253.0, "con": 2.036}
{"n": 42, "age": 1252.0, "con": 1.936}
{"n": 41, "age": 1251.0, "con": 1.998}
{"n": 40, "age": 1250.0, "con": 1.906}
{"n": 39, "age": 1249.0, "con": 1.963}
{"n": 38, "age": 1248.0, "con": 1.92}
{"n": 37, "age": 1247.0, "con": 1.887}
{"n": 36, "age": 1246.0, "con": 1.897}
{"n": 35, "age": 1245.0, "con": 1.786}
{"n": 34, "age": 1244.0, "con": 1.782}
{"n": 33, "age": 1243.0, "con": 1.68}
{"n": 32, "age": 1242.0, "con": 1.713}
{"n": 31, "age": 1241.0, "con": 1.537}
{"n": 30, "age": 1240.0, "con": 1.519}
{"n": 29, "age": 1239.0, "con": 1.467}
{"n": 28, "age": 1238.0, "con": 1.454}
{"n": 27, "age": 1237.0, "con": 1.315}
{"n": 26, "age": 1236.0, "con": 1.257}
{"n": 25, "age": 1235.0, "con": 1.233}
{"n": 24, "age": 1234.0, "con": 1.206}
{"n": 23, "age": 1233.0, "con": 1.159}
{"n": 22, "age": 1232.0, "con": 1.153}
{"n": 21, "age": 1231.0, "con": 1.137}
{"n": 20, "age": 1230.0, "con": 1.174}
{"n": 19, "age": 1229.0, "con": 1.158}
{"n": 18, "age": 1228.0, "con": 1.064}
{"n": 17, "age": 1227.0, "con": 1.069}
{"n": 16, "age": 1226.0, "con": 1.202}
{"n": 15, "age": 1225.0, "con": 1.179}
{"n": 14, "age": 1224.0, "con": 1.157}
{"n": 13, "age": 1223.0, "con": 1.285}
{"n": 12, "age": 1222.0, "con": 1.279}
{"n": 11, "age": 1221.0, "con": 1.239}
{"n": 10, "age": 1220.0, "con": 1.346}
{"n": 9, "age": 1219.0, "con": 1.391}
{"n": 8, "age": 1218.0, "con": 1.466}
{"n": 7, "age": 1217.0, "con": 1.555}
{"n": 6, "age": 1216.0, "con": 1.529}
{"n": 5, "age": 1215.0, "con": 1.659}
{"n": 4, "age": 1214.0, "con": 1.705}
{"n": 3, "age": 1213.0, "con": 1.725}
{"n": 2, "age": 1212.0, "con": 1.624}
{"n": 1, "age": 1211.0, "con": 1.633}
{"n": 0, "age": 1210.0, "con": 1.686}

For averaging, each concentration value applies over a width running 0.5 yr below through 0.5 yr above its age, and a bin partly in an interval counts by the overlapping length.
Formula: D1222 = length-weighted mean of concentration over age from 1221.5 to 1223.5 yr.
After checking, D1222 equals 1.28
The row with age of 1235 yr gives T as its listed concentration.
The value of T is 1.233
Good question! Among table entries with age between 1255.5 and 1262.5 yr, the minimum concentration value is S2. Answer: 1.077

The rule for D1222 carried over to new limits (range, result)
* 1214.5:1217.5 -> 1.58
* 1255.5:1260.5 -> 1.53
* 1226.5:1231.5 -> 1.12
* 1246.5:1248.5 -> 1.9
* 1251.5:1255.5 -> 2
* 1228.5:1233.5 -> 1.16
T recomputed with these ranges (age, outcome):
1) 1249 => 1.963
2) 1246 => 1.897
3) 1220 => 1.346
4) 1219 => 1.391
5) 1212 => 1.624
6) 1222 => 1.279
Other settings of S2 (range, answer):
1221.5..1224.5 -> 1.157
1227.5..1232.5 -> 1.064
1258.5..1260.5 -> 1.166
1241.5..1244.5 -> 1.68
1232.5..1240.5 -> 1.159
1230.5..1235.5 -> 1.137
